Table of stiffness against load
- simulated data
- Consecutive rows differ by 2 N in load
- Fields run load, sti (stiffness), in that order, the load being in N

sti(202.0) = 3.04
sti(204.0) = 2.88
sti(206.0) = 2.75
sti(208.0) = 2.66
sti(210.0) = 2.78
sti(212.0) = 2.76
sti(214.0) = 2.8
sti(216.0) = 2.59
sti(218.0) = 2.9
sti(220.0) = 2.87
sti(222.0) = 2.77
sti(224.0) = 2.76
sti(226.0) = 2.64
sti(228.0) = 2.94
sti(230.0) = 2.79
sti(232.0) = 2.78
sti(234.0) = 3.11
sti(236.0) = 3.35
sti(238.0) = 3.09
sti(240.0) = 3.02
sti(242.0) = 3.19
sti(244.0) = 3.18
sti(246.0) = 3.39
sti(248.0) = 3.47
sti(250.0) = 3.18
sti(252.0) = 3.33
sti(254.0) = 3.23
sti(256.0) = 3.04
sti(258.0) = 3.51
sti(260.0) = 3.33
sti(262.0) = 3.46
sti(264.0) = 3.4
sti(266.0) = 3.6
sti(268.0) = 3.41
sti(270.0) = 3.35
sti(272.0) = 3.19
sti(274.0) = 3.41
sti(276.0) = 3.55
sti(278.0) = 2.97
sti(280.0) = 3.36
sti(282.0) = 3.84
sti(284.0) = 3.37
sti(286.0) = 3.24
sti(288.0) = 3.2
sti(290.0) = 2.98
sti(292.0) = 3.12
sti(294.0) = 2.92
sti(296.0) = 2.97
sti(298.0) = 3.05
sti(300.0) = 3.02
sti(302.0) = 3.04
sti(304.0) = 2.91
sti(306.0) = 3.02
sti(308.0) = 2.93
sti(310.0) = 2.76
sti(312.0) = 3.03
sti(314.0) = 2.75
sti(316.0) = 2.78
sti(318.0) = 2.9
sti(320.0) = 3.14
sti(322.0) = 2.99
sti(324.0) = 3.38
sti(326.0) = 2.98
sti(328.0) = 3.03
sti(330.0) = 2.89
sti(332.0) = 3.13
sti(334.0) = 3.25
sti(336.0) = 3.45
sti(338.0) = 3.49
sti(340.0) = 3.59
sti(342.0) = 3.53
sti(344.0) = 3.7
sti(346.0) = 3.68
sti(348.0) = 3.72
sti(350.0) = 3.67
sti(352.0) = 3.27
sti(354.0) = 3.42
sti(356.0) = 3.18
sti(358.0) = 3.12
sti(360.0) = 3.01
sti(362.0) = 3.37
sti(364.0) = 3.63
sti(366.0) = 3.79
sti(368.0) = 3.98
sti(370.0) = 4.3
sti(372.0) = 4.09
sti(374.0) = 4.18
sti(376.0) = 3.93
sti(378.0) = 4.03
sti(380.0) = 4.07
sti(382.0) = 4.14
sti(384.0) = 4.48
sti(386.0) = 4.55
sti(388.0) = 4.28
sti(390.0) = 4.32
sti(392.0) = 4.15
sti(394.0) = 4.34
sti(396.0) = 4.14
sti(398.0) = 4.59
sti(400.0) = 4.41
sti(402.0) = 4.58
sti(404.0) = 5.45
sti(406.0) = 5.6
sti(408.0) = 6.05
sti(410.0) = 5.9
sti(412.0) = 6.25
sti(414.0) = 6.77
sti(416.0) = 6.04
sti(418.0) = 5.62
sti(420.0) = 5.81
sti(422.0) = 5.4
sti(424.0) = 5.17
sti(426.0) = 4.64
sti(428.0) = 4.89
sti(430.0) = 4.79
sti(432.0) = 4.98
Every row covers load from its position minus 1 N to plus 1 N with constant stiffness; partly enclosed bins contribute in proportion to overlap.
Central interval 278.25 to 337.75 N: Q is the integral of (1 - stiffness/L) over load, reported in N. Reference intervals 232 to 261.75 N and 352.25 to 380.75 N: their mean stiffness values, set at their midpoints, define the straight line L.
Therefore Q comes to 6.6 N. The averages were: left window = 3.23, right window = 3.71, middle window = 3.09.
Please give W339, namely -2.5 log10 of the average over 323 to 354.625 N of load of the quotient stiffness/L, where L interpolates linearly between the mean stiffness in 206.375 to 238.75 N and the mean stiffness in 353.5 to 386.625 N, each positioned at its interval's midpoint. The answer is 0.08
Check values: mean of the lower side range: 2.85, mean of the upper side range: 3.84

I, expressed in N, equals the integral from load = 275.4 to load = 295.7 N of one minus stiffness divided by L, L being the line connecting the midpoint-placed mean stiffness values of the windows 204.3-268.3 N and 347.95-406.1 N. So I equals 1.0 N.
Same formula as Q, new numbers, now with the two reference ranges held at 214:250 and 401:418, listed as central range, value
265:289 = 2.13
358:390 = 7.84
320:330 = 3.11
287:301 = 3.31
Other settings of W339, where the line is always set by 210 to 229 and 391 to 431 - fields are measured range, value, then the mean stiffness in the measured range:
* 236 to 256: -0.04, 3.23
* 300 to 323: 0.32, 2.94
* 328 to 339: 0.30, 3.22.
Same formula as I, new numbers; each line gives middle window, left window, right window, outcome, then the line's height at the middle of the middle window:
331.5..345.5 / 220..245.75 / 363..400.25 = 1.3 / 3.83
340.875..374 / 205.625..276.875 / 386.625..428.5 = 6.8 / 4.54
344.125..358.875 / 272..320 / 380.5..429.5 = 2.3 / 4.09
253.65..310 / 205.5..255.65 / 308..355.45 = -2.1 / 3.11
